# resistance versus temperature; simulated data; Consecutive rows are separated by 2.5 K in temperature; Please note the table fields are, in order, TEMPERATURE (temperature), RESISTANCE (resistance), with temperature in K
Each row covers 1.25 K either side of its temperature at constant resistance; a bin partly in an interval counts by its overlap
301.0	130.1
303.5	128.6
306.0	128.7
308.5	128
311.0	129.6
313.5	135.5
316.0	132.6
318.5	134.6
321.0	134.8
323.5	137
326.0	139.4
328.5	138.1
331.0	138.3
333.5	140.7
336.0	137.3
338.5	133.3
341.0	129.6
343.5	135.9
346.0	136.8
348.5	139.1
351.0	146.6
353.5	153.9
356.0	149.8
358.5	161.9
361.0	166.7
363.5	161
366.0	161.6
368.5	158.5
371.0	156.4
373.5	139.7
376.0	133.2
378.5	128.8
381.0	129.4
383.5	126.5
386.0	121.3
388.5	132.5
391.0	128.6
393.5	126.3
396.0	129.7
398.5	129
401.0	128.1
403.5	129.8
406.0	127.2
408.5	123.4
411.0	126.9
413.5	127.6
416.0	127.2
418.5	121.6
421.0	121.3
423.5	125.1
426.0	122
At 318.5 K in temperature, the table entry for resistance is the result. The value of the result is 134.6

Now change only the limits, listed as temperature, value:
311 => 129.6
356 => 149.8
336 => 137.3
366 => 161.6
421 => 121.3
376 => 133.2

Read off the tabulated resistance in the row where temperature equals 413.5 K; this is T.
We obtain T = 127.6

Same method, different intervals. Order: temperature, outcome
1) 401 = 128.1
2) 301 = 130.1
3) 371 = 156.4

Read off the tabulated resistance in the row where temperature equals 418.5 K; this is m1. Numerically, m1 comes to 121.6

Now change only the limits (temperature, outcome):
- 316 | 132.6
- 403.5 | 129.8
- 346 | 136.8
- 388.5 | 132.5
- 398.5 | 129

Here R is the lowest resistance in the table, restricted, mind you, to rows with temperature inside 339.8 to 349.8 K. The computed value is 129.6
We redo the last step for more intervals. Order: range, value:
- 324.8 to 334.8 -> 138.1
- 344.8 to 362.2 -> 136.8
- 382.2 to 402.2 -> 121.3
